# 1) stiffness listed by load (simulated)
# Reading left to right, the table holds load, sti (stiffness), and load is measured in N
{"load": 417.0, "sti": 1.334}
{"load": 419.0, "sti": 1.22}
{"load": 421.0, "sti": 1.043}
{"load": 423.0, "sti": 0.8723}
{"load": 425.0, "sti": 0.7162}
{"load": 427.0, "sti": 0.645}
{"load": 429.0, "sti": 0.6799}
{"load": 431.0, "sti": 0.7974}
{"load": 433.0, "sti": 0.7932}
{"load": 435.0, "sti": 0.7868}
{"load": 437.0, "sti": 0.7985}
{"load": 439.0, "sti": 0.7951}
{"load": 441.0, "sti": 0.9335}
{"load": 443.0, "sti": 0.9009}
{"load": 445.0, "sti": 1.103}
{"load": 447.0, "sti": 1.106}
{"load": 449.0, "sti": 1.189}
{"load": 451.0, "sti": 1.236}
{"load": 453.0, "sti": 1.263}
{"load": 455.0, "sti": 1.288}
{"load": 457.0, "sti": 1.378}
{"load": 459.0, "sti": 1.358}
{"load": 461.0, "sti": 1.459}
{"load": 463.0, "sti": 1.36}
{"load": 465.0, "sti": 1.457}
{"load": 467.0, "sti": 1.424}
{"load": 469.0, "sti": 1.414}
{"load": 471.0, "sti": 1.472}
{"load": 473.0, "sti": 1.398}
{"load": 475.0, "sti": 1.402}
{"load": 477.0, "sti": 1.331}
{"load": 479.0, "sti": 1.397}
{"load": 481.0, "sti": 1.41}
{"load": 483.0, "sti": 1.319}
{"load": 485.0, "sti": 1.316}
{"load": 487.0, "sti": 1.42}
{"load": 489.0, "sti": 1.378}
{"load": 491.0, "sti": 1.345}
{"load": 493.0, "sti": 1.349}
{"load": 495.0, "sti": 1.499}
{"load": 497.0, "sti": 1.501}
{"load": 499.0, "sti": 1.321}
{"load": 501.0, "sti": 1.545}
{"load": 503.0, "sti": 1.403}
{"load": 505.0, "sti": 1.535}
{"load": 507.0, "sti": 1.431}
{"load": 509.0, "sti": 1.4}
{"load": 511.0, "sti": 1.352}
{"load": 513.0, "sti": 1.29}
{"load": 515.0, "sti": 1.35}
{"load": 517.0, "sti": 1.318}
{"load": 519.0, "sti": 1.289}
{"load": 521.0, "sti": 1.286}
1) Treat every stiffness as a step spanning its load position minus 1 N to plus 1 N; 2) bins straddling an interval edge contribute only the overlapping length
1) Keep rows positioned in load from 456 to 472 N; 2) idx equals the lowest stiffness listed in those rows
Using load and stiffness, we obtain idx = 1.358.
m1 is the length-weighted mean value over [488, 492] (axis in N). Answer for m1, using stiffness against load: 1.36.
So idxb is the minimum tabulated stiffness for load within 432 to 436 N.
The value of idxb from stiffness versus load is 0.7868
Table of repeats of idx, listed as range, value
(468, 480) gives 1.331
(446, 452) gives 1.106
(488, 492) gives 1.345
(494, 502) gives 1.321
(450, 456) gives 1.236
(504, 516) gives 1.29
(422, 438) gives 0.645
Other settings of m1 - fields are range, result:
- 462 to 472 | 1.43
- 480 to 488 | 1.37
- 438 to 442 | 0.864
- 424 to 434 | 0.726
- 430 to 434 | 0.795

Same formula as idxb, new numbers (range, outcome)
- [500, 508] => 1.403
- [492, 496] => 1.349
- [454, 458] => 1.288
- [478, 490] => 1.316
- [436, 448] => 0.7951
